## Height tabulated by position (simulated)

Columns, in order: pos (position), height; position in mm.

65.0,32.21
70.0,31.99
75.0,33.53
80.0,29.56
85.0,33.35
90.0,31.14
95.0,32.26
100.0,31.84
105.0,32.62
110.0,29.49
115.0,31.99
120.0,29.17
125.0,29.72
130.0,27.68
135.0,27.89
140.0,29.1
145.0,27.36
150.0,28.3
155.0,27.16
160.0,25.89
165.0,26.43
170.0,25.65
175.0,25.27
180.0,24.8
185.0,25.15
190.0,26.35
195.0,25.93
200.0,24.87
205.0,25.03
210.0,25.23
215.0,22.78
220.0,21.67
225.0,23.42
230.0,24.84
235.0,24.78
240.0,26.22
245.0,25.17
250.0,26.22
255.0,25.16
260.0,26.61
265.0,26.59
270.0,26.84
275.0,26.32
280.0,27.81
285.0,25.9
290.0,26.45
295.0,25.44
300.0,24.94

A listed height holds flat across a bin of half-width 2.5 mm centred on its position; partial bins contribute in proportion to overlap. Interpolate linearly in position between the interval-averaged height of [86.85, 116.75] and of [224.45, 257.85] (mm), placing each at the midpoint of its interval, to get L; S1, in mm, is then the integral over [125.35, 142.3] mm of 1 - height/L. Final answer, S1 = 1.0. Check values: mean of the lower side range 31.6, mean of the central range 28.4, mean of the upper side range 25.2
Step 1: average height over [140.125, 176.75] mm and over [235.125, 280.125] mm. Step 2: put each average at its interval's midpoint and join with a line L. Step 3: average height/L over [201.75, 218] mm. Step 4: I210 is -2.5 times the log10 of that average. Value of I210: 0.09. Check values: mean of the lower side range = 26.8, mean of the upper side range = 26.2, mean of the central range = 24.3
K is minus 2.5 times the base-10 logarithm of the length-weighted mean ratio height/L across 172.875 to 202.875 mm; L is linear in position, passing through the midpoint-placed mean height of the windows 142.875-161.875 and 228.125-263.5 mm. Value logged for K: 0.05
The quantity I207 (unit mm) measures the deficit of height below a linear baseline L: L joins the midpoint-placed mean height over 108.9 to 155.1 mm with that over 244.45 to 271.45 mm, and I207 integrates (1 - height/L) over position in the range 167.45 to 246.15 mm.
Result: 6.99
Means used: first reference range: 28.8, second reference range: 26.1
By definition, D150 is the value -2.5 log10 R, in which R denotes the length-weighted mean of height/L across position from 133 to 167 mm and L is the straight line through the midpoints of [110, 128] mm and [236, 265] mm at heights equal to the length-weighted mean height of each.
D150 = 0.06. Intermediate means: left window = 30.1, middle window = 27.5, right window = 25.9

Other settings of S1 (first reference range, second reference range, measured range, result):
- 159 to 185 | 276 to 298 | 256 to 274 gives -0.2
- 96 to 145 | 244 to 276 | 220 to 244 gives 2.1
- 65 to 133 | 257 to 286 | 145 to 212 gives 7.3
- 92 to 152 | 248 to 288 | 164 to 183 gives 2.1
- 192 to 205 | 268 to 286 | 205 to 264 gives 2.8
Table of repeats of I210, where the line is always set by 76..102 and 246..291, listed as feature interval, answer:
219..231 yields 0.186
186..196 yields 0.106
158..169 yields 0.133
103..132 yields 0.028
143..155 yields 0.084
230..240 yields 0.092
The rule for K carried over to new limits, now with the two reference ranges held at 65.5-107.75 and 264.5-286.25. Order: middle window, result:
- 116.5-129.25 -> 0.06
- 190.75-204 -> 0.14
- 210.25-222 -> 0.24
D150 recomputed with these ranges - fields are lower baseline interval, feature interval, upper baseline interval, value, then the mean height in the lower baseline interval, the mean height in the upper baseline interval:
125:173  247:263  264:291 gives 0.03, 27.4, 26.7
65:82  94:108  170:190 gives -0.07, 31.8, 25.3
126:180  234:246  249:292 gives 0.05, 27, 26.4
